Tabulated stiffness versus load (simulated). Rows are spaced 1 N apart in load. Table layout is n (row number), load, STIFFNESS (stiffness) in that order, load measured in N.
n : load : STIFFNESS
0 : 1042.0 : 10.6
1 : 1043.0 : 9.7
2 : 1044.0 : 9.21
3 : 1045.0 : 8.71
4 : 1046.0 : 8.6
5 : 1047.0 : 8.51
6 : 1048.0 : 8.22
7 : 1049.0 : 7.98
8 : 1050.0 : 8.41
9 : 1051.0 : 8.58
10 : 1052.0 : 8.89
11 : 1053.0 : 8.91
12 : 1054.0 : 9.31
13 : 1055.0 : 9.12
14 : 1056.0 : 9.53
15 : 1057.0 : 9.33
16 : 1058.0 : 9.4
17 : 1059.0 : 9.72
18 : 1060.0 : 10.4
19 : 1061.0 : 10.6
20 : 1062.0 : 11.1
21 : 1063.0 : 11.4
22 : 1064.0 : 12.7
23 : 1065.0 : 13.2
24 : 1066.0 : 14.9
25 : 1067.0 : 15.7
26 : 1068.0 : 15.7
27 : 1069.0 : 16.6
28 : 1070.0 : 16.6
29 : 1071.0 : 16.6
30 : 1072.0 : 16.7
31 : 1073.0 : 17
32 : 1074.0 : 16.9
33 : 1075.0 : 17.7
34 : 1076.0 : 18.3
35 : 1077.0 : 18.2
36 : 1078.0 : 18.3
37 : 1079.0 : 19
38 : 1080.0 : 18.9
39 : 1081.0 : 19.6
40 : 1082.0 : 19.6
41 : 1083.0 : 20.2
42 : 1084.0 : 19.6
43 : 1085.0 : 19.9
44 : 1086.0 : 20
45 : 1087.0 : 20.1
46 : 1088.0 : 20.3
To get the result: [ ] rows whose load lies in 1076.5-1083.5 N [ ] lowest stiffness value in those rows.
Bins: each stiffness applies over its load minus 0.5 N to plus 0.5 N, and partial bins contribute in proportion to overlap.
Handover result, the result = 18.2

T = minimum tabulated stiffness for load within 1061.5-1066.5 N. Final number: 11.1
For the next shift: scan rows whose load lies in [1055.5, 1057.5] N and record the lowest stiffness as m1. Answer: 9.33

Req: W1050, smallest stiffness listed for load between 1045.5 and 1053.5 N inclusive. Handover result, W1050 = 7.98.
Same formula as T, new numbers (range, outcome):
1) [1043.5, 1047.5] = 8.51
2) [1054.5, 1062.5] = 9.12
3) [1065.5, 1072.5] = 14.9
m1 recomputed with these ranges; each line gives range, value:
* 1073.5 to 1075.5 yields 16.9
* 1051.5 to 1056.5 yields 8.89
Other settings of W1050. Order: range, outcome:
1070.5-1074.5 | 16.6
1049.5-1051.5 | 8.41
